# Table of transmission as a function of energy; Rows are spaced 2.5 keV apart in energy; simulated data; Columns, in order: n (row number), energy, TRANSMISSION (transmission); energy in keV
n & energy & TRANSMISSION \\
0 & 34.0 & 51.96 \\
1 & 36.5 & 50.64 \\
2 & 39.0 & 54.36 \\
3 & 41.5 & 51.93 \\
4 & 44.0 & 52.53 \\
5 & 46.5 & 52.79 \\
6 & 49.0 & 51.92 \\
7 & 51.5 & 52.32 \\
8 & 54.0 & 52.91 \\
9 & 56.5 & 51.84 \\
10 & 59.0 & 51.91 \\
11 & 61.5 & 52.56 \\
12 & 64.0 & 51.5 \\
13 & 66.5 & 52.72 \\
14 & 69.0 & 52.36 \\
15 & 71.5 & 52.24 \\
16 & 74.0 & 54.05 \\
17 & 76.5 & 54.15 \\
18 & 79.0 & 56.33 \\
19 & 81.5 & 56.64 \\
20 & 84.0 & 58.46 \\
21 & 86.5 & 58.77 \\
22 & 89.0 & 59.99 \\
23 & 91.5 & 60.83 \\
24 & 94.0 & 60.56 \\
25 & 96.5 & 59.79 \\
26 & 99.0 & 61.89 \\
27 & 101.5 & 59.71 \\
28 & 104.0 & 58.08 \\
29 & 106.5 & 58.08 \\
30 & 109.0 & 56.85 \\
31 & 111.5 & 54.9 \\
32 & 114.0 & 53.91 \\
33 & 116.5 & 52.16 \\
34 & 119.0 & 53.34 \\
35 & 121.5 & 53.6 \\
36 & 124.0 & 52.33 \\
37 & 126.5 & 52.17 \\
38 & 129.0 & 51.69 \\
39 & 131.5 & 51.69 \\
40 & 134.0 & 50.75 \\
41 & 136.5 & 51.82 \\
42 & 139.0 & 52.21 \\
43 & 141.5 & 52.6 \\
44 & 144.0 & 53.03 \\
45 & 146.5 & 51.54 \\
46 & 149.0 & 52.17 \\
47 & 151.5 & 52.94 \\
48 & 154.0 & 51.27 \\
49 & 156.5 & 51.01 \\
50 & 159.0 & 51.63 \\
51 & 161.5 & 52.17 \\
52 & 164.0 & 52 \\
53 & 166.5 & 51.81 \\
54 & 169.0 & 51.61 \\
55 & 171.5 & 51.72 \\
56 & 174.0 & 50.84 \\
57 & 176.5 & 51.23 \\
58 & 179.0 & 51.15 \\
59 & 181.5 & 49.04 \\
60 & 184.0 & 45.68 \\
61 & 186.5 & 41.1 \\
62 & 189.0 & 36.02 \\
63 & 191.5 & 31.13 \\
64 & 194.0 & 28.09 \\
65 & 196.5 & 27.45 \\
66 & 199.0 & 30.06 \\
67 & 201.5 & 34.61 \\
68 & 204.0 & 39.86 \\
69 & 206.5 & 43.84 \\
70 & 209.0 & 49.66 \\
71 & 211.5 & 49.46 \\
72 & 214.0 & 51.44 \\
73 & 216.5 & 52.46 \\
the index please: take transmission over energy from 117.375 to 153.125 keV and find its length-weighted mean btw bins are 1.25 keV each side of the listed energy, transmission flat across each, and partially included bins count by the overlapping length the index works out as 52.3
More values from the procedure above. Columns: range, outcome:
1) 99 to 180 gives 53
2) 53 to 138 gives 55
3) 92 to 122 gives 57.1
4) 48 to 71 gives 52.2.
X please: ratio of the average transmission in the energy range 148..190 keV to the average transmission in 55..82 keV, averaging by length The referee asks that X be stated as 0.9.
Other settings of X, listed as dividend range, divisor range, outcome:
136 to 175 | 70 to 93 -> 0.91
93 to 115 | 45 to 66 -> 1.11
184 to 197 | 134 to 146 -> 0.66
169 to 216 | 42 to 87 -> 0.80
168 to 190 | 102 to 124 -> 0.87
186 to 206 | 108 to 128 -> 0.63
